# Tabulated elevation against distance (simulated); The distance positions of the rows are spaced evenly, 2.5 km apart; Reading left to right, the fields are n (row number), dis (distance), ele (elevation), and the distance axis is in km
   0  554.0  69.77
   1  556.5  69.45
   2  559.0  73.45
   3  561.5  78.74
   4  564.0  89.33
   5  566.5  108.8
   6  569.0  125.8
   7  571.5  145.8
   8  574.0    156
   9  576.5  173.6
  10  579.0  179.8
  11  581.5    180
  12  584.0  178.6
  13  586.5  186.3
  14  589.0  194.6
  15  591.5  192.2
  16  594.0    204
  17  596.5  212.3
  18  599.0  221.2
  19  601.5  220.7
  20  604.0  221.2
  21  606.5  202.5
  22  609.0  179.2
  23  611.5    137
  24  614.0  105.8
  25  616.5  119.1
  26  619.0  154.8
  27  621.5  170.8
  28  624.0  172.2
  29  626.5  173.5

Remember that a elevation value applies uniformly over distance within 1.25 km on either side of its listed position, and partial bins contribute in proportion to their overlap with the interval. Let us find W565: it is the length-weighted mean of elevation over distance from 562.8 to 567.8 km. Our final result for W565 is 99.4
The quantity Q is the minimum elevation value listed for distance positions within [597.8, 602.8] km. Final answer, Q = 220.7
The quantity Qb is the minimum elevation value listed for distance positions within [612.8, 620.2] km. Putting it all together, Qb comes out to 105.8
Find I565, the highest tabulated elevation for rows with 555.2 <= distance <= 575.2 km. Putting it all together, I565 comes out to 156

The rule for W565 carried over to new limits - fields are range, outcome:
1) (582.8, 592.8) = 188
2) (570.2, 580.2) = 164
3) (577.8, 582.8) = 180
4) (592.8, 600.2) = 212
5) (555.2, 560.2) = 71.4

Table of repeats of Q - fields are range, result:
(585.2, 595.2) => 186.3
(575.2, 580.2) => 173.6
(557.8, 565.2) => 73.45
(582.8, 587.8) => 178.6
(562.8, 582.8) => 89.33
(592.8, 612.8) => 137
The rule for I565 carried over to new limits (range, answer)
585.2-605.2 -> 221.2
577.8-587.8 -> 186.3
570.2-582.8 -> 180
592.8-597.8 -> 212.3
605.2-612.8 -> 202.5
